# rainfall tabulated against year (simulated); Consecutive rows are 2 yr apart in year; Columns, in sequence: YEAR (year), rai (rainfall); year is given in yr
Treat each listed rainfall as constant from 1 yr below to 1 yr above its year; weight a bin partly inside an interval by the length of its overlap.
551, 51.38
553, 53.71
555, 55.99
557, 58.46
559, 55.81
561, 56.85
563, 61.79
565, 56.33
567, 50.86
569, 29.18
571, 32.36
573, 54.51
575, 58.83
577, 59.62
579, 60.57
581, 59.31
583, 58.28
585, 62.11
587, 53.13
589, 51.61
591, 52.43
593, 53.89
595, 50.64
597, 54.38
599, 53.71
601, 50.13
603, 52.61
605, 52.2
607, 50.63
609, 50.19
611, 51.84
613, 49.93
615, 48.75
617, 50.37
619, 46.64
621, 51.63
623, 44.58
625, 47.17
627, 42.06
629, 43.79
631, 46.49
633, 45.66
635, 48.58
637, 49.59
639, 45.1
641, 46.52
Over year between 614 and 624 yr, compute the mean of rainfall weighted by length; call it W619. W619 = 48.4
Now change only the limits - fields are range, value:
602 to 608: 51.8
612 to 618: 49.7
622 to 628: 44.6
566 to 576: 45.1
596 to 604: 52.7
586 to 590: 52.4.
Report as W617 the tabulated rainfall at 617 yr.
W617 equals 50.37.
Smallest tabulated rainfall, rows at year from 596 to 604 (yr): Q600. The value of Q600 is 50.13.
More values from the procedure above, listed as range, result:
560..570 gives 29.18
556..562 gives 55.81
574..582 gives 58.83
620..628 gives 42.06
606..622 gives 46.64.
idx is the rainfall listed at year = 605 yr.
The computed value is 52.2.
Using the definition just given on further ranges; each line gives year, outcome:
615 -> 48.75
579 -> 60.57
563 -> 61.79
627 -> 42.06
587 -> 53.13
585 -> 62.11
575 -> 58.83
